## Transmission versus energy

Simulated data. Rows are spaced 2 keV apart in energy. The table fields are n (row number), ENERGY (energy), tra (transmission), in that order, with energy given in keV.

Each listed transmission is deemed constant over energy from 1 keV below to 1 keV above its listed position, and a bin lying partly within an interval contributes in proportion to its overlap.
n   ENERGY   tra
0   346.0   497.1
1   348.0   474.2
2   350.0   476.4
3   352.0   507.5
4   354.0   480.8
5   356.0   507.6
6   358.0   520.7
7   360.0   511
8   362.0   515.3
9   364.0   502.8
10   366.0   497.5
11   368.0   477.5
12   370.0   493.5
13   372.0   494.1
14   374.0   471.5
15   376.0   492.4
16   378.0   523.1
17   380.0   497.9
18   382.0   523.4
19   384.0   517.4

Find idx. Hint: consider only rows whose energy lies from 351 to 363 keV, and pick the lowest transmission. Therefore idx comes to 480.8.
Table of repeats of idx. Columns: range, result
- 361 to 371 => 477.5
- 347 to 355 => 474.2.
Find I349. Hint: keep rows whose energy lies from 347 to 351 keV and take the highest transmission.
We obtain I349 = 476.4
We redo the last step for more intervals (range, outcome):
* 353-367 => 520.7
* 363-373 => 502.8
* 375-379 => 523.1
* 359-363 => 515.3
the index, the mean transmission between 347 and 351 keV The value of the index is 475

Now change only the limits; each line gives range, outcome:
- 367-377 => 486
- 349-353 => 492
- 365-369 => 488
